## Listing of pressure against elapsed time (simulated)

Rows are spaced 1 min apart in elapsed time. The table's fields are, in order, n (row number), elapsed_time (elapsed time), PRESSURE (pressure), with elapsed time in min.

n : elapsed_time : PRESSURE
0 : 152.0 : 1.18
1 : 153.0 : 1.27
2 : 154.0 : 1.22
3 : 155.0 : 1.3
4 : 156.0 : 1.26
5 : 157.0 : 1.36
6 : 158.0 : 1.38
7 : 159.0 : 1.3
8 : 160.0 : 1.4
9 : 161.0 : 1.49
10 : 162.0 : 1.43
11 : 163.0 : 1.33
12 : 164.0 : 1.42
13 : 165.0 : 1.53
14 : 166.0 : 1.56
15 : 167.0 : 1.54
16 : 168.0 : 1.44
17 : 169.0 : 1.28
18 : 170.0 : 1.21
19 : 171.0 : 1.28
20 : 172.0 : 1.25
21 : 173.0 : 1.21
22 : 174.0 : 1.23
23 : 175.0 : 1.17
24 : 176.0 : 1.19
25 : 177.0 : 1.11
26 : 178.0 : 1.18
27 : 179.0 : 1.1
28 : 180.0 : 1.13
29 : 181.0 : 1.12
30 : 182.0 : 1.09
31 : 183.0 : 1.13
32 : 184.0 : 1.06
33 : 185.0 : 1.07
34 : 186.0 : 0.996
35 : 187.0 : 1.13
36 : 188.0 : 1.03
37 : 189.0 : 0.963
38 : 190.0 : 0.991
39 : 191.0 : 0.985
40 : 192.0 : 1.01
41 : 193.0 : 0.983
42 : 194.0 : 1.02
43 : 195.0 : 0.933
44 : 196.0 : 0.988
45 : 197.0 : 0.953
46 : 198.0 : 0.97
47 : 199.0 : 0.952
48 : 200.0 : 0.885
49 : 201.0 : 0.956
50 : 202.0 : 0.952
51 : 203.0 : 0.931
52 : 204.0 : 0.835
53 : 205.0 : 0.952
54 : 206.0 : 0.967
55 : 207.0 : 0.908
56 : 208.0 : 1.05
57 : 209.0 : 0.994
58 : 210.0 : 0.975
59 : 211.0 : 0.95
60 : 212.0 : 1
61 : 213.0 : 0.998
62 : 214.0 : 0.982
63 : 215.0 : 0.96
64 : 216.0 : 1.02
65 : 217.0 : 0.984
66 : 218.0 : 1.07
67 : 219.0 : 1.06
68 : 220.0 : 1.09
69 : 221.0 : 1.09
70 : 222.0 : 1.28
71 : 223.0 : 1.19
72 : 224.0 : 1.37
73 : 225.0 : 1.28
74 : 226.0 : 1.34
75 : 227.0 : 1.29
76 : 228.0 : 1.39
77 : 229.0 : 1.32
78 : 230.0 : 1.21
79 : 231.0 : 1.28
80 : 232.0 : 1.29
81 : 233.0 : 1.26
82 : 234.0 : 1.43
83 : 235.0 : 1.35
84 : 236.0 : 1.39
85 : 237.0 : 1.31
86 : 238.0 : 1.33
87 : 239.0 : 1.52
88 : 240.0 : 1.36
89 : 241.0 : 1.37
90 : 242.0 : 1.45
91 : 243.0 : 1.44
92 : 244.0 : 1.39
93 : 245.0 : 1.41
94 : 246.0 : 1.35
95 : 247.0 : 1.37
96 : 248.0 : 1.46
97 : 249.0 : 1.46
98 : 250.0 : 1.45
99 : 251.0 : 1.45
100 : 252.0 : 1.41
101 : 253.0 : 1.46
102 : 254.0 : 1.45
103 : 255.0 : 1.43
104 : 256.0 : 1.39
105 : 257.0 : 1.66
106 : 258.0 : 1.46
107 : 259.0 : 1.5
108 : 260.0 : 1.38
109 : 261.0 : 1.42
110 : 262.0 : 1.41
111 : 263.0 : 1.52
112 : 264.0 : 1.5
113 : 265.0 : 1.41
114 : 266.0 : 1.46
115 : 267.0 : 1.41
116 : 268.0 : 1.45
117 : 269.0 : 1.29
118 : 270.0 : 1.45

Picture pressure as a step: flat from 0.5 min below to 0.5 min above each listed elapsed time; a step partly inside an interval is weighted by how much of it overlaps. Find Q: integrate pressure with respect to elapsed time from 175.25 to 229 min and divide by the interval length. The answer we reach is 1.06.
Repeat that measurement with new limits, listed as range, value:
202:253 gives 1.22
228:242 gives 1.35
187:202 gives 0.977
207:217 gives 0.988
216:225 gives 1.14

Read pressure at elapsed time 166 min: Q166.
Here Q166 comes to 1.56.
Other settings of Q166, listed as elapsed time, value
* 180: 1.13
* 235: 1.35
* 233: 1.26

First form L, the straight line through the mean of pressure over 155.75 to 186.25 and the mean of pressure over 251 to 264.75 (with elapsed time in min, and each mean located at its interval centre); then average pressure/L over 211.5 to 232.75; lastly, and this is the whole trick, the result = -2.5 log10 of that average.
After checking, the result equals 0.183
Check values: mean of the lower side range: 1.27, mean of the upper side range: 1.46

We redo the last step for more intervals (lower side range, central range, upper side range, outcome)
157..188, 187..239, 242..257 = 0.227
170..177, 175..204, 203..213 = 0.070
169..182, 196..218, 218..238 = 0.270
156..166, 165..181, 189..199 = -0.008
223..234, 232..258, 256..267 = -0.022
